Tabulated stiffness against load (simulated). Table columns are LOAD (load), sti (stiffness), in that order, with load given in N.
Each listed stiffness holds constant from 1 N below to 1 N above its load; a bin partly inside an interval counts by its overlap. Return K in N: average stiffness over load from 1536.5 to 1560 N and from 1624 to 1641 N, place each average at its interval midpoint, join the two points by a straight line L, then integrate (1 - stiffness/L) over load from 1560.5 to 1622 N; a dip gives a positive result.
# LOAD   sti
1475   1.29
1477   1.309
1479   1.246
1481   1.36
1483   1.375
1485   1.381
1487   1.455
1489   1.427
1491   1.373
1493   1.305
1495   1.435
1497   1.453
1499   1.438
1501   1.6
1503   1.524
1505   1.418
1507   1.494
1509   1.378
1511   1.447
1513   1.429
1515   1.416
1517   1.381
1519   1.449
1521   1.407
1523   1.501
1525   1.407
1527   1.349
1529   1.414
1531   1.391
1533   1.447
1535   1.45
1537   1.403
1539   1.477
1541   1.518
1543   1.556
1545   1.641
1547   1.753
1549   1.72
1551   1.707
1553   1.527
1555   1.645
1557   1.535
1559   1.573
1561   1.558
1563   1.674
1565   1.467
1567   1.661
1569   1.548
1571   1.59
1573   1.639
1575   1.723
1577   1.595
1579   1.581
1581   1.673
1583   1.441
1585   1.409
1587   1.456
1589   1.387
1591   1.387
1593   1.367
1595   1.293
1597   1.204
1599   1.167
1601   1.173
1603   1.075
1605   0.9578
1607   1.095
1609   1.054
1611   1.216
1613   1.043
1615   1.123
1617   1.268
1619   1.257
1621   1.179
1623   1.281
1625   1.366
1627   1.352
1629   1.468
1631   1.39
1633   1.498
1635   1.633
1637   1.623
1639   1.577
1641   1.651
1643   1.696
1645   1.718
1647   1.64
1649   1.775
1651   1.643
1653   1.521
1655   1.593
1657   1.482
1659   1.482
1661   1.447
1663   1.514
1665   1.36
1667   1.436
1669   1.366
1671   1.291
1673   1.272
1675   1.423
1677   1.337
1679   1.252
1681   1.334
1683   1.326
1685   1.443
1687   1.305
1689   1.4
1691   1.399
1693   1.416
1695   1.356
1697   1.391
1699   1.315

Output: 7.3 N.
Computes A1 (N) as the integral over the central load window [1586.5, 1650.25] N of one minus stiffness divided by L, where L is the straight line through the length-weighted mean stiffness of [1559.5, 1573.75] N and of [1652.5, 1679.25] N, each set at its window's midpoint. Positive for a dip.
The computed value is 5.9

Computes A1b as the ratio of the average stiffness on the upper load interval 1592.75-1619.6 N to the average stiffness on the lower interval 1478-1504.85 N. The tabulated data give 0.82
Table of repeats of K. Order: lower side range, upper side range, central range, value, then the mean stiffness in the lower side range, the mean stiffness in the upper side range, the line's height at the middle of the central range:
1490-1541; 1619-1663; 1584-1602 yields 2.1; 1.43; 1.52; 1.49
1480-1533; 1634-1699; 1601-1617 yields 3.9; 1.42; 1.47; 1.45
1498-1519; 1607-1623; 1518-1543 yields -0.8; 1.45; 1.17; 1.39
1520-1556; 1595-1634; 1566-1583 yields -3.0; 1.52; 1.22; 1.38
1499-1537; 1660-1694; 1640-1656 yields -3.1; 1.44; 1.37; 1.38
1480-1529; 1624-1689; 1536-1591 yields -4.8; 1.42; 1.47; 1.44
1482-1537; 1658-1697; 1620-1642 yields -1.0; 1.43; 1.38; 1.39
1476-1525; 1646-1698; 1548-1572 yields -3.0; 1.42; 1.43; 1.42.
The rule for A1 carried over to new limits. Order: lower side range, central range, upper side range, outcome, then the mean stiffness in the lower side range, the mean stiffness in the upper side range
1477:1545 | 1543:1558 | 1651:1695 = -2.3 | 1.43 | 1.4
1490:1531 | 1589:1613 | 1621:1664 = 5.1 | 1.43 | 1.53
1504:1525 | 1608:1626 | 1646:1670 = 3.6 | 1.43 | 1.52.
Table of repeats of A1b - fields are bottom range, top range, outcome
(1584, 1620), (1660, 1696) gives 1.13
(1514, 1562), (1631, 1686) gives 0.99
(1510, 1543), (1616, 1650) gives 1.04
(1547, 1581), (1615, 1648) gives 0.91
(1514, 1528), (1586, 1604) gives 0.90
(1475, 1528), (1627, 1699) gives 1.04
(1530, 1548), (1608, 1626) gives 0.79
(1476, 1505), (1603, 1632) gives 0.86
